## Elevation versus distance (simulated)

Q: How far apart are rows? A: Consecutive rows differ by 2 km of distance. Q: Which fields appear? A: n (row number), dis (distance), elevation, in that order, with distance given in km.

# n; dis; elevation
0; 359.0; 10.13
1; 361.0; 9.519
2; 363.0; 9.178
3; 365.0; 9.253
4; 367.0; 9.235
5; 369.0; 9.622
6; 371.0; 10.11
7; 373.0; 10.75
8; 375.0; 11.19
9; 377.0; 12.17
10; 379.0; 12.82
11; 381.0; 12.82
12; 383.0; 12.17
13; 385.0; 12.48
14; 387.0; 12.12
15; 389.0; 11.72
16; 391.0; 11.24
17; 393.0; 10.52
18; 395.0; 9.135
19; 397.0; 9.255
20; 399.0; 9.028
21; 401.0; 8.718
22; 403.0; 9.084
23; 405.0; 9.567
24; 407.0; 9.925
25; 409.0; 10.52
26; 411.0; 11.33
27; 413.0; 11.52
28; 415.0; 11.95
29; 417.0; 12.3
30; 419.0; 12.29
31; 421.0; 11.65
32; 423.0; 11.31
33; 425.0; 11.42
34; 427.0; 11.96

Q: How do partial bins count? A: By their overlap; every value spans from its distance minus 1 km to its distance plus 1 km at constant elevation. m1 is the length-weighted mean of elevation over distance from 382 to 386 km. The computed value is 12.3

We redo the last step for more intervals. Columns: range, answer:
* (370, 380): 11.4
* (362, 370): 9.32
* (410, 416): 11.6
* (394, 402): 9.03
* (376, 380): 12.5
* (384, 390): 12.1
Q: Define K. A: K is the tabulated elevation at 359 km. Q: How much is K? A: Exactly 10.13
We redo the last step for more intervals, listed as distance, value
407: 9.925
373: 10.75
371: 10.11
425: 11.42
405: 9.567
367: 9.235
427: 11.96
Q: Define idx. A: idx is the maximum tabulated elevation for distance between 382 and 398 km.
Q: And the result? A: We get 12.48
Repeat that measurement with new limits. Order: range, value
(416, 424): 12.3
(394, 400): 9.255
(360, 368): 9.519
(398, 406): 9.567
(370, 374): 10.75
